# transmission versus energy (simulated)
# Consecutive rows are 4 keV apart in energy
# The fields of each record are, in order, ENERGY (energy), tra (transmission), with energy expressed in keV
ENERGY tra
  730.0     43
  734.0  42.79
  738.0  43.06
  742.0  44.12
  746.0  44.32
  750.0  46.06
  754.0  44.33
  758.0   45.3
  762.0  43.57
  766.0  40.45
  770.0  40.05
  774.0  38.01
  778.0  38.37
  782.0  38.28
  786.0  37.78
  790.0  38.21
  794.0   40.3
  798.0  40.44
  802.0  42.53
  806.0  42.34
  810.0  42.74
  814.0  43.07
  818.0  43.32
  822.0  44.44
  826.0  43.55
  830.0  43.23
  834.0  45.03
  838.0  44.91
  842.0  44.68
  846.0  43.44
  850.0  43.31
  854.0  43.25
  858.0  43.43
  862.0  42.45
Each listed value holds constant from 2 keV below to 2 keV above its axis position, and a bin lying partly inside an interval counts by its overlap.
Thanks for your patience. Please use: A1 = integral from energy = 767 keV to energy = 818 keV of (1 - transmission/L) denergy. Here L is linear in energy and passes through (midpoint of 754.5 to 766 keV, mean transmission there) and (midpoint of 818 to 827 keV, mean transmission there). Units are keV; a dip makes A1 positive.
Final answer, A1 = 4.1 keV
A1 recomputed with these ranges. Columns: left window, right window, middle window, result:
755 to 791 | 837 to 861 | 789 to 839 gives -0.66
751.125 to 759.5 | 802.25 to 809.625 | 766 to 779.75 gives 1.57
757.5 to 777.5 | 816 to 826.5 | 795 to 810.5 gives 0.36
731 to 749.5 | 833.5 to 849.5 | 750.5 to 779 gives 1.36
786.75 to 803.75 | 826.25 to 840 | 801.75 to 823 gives -0.53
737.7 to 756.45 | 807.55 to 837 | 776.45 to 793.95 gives 2.26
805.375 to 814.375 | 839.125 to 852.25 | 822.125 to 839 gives -0.30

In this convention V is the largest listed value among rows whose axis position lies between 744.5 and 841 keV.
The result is 46.06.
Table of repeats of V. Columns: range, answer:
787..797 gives 40.3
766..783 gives 40.45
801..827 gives 44.44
